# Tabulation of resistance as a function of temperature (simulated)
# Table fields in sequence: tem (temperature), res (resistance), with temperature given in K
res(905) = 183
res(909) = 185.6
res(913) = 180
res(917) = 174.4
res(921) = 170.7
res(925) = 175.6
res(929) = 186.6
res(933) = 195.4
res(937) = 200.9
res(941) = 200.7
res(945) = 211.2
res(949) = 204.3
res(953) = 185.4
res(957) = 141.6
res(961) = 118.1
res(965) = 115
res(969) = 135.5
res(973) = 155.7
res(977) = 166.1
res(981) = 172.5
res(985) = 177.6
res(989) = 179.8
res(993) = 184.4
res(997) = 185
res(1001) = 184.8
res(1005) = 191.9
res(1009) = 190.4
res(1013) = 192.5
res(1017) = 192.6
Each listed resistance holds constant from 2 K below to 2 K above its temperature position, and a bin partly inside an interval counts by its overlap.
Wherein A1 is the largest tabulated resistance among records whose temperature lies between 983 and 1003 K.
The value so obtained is 185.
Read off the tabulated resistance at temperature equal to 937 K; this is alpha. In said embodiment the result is 200.9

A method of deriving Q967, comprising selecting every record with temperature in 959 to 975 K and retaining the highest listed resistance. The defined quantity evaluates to 155.7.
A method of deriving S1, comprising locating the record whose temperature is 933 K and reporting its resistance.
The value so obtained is 195.4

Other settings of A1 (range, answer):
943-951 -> 211.2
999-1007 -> 191.9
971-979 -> 166.1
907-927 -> 185.6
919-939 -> 200.9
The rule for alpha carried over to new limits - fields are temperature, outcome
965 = 115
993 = 184.4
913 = 180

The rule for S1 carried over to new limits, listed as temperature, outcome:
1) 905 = 183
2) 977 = 166.1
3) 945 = 211.2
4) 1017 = 192.6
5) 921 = 170.7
